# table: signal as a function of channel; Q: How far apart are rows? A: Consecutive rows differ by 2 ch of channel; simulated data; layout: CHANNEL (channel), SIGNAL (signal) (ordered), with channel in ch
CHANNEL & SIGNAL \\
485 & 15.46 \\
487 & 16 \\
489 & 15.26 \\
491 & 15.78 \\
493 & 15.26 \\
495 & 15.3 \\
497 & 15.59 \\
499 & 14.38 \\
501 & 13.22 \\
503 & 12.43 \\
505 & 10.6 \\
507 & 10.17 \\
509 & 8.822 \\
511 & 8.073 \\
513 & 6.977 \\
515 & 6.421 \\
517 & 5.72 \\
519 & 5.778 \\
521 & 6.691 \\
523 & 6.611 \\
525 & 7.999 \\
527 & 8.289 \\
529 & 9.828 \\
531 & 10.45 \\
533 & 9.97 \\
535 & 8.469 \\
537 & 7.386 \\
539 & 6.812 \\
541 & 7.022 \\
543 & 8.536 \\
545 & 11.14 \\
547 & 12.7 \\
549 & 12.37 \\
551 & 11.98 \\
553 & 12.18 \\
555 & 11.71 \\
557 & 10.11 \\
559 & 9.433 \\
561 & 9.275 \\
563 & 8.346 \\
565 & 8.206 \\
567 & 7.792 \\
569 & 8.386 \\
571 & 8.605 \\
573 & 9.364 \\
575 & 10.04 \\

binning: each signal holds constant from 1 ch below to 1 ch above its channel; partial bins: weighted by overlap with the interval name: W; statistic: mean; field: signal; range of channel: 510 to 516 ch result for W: 7.16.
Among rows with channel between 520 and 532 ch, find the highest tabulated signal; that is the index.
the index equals 10.45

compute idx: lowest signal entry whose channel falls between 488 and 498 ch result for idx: 15.26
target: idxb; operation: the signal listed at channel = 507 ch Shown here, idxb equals 10.17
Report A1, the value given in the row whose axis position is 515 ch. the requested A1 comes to 6.421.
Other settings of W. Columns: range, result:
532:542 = 7.93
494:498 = 15.4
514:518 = 6.07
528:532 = 10.1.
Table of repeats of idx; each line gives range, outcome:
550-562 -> 9.275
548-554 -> 11.98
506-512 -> 8.073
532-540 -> 6.812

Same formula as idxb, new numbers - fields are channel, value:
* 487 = 16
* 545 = 11.14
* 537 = 7.386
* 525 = 7.999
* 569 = 8.386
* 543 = 8.536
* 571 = 8.605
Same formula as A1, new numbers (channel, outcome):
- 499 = 14.38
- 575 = 10.04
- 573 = 9.364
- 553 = 12.18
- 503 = 12.43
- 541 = 7.022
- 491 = 15.78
